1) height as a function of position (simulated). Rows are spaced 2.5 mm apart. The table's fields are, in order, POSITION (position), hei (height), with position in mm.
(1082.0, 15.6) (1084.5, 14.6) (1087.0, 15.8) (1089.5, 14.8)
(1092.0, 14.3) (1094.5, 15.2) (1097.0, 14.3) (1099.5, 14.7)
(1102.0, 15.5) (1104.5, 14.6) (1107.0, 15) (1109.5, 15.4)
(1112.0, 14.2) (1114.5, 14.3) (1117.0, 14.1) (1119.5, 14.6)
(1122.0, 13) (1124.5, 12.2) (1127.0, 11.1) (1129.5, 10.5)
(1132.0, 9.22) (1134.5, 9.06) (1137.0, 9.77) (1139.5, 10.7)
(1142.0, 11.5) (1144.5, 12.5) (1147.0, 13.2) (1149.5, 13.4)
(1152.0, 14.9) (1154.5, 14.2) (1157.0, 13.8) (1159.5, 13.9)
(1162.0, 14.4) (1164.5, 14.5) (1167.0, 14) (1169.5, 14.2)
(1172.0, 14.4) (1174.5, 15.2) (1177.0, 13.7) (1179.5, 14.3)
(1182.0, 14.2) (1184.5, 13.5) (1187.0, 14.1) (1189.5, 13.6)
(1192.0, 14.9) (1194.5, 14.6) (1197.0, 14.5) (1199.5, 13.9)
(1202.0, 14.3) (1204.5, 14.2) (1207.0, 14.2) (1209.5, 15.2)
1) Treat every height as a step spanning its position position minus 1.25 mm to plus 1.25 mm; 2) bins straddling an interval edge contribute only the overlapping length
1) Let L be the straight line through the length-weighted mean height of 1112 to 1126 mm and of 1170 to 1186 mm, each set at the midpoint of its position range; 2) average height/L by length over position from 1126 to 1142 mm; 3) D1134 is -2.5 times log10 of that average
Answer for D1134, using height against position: 0.33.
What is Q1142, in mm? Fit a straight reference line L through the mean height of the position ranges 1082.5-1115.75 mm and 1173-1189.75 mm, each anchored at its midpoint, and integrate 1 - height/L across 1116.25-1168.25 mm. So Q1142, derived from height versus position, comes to 6.73 mm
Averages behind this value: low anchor 14.8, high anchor 14.1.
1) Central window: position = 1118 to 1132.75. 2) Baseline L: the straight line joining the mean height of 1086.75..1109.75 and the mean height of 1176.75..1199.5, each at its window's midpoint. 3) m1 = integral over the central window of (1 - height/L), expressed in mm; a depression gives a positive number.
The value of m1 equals 2.8 mm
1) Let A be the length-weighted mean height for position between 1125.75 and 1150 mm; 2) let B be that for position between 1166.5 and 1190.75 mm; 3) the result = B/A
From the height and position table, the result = 1.28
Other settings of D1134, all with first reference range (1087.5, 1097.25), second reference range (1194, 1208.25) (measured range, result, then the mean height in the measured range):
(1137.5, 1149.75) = 0.207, 12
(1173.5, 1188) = 0.016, 14.1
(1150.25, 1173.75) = 0.015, 14.3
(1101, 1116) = -0.008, 14.8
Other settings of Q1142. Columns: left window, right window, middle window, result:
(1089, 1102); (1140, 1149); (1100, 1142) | 2.6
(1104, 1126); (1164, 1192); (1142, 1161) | 0.8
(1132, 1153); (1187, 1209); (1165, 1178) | -1.3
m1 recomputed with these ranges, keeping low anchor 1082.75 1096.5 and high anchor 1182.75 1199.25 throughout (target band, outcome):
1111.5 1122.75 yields 0.5 mm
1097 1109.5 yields -0.1 mm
